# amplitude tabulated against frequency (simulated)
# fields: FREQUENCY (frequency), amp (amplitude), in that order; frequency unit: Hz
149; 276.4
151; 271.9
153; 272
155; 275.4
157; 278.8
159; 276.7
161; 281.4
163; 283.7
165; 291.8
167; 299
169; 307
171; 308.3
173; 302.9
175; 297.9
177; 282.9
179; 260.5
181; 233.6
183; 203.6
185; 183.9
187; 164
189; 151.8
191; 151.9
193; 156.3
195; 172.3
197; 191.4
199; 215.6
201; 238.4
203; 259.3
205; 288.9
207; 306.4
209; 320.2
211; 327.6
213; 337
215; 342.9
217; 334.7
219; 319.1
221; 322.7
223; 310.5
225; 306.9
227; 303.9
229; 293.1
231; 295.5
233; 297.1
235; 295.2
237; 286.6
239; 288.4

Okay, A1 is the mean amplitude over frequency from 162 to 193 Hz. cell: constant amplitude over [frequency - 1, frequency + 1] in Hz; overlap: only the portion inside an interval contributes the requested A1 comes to 245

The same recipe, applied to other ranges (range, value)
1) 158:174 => 294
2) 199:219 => 302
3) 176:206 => 210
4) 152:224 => 265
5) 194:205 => 222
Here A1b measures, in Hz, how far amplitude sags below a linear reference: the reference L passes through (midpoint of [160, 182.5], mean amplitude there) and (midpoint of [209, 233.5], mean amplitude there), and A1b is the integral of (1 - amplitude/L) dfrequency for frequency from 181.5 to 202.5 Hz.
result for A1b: 7.9 Hz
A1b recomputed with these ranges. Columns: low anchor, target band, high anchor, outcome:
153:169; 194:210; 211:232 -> 3.0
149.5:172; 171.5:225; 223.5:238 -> 6.2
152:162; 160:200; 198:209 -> 5.2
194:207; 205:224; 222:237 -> -4.1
